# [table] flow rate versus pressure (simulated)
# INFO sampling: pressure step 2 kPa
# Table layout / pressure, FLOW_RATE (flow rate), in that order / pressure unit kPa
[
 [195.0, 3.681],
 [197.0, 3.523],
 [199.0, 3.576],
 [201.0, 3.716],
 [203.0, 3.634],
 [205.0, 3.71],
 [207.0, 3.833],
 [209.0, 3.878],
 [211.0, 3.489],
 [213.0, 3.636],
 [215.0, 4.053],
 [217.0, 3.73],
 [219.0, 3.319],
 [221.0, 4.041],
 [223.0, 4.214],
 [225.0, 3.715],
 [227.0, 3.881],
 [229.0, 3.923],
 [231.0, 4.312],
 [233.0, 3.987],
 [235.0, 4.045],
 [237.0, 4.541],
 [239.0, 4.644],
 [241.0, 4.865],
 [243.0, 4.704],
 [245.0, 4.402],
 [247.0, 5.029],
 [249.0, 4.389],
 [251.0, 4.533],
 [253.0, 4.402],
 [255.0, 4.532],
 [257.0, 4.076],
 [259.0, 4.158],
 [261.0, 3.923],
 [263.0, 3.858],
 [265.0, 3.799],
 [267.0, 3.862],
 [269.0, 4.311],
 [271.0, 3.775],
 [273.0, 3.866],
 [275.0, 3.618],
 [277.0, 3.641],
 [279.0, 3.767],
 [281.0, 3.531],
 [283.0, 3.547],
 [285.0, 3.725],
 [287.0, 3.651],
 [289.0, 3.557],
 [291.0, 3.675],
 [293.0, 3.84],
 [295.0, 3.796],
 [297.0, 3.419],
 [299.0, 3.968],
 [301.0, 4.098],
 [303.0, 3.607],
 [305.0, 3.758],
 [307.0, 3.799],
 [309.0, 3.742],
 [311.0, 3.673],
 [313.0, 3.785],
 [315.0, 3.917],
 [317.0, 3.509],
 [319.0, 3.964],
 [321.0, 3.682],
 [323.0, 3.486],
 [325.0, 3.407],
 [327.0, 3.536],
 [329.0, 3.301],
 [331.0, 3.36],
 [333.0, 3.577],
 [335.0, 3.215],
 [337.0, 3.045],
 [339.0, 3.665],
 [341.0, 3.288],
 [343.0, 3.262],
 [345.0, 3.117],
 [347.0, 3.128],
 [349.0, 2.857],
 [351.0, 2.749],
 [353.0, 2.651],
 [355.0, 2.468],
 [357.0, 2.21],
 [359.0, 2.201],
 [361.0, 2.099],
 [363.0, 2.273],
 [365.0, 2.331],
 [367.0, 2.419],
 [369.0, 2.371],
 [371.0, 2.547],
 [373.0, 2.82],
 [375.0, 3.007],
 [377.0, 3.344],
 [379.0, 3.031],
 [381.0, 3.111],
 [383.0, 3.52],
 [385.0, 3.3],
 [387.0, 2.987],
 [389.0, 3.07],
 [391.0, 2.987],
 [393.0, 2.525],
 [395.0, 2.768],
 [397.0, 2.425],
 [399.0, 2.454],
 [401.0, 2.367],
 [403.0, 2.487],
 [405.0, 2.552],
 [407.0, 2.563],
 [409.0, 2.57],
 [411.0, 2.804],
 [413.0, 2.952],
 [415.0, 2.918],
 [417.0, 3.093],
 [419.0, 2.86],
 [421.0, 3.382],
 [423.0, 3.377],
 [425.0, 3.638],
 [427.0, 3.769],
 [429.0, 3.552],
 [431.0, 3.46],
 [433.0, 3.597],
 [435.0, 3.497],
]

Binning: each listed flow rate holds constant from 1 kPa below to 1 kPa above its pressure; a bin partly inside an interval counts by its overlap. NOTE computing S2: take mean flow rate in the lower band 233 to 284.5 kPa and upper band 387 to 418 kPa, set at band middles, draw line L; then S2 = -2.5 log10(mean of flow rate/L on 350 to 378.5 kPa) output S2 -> 0.21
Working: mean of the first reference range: 4.15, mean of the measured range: 2.54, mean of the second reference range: 2.71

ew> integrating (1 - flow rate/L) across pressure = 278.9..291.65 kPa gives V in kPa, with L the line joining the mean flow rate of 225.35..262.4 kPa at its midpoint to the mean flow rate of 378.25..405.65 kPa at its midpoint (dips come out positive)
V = 0.9 kPa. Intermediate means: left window 4.34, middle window 3.63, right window 2.83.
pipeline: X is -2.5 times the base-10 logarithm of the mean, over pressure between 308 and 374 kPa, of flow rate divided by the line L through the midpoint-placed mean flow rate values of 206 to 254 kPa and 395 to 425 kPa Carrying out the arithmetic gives 0.086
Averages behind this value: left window 4.15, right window 2.8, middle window 3.08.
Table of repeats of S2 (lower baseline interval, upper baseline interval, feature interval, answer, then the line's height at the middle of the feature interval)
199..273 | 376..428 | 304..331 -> -0.04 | 3.52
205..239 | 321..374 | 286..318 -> -0.14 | 3.28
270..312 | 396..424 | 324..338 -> 0.02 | 3.4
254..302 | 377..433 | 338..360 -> 0.17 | 3.37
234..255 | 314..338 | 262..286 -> 0.11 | 4.17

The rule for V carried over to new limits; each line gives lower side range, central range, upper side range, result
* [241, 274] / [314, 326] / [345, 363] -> -1.9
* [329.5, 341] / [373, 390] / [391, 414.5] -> -1.8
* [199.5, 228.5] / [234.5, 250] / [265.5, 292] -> -3.5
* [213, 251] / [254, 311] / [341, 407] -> -2.1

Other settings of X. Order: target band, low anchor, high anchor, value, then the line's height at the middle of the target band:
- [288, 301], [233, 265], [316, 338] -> 0.03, 3.84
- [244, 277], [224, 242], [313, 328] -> -0.03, 4.04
